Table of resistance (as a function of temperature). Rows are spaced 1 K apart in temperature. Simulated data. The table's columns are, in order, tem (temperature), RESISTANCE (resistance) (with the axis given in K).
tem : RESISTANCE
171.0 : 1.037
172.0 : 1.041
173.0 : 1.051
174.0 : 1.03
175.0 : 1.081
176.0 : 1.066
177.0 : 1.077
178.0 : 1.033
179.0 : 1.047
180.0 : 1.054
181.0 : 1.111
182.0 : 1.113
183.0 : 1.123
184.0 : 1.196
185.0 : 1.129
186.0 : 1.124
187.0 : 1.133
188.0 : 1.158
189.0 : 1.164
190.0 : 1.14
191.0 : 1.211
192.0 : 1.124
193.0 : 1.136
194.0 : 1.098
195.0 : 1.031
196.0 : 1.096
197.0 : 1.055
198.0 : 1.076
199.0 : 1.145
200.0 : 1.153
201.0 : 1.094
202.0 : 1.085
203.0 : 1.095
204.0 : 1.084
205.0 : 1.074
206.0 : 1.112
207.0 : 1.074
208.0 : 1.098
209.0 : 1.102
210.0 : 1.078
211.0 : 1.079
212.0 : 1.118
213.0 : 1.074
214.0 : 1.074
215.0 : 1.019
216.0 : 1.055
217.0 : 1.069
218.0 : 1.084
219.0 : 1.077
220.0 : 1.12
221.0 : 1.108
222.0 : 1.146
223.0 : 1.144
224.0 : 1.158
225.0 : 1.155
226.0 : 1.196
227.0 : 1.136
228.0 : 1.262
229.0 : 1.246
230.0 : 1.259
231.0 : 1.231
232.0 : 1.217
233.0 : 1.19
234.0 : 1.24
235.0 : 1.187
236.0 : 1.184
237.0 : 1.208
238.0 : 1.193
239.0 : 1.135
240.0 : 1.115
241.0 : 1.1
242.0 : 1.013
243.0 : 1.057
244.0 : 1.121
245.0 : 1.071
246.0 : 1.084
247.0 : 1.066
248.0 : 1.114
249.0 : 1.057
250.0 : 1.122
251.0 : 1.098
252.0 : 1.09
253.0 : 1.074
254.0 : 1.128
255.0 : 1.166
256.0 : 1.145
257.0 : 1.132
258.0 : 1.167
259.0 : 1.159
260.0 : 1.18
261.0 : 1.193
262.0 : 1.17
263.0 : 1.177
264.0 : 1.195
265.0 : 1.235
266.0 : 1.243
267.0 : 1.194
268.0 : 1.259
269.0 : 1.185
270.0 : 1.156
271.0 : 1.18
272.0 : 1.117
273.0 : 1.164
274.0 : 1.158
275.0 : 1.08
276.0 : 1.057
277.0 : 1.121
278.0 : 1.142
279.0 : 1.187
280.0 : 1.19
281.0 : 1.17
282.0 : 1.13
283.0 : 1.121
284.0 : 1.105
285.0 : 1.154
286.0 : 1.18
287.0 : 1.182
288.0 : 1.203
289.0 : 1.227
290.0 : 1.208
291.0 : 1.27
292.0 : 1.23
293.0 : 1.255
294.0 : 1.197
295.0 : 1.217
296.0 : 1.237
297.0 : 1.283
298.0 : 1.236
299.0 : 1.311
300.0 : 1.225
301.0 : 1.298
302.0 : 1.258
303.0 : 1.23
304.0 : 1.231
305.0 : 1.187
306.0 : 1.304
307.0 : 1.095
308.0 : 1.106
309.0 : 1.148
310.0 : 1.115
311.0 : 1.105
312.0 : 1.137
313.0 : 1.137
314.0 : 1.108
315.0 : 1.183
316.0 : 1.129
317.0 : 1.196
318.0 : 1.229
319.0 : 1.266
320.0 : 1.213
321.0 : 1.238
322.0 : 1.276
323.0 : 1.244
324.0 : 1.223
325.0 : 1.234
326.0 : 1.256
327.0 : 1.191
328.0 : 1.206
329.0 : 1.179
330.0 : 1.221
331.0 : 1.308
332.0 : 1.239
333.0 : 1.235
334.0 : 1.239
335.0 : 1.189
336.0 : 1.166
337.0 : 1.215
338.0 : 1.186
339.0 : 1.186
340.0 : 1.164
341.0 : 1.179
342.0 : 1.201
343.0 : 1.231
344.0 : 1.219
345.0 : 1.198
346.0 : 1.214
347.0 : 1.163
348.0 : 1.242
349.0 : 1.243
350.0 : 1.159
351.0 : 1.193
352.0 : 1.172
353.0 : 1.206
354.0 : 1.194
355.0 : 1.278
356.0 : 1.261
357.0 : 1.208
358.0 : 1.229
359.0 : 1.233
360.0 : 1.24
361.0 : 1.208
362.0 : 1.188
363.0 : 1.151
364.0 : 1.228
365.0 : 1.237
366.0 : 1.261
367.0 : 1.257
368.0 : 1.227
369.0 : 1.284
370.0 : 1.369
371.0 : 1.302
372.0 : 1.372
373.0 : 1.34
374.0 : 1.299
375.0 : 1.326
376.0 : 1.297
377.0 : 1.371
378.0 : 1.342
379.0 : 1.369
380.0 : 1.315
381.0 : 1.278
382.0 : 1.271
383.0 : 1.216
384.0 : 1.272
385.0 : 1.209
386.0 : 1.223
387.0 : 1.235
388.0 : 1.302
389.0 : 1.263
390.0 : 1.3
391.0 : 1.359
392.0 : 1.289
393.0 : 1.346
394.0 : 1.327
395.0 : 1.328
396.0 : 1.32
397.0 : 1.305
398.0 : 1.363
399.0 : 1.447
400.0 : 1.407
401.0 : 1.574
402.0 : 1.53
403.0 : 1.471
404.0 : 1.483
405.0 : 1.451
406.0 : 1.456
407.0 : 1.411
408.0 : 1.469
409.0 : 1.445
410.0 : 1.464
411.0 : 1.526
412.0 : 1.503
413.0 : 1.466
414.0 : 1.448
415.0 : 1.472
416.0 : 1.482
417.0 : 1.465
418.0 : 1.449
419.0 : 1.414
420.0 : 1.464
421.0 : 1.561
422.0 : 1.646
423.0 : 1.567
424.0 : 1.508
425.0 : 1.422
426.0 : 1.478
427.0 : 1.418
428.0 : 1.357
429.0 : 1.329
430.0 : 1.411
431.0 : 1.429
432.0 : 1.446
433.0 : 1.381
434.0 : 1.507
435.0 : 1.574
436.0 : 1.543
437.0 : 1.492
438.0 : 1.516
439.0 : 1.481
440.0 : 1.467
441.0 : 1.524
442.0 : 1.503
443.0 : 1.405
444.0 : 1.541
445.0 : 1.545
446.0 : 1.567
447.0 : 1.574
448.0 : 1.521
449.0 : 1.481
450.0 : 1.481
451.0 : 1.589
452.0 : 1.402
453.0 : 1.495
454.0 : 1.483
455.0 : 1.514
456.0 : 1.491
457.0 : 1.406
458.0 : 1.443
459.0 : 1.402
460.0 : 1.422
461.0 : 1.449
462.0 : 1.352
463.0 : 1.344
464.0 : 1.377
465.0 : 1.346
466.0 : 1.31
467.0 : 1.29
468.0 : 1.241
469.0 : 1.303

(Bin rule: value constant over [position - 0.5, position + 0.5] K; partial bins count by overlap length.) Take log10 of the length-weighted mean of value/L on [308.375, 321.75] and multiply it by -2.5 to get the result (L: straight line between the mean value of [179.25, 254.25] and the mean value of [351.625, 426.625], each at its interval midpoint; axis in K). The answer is 0.07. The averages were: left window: 1.12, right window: 1.35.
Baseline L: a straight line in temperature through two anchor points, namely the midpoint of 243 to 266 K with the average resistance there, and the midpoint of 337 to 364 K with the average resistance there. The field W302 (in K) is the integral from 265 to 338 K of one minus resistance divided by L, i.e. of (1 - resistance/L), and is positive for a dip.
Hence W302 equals -1.7 K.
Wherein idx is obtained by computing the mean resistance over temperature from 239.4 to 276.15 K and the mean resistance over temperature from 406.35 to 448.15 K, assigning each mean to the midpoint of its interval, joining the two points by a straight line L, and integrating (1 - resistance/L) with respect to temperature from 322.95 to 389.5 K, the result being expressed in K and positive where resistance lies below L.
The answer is 4.7 K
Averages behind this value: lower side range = 1.14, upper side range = 1.48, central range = 1.24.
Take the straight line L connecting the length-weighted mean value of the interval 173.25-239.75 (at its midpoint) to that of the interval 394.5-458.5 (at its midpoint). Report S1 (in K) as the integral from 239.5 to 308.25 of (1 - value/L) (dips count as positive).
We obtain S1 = 3.5 K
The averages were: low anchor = 1.12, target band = 1.17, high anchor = 1.47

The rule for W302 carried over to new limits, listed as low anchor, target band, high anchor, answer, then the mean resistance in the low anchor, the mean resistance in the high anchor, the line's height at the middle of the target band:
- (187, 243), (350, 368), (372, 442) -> 1.62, 1.13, 1.41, 1.34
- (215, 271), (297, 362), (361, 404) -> 2.23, 1.15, 1.31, 1.25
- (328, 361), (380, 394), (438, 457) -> 0.57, 1.21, 1.5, 1.33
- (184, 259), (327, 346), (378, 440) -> 1.36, 1.12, 1.41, 1.3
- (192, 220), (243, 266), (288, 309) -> 0.53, 1.09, 1.23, 1.16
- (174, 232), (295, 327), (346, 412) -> 0.70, 1.12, 1.31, 1.23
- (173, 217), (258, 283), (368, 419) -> 0.70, 1.1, 1.37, 1.2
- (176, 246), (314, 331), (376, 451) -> 0.96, 1.12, 1.43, 1.29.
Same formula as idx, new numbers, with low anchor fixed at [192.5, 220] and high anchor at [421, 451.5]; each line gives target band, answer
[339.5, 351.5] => 1.18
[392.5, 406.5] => 0.12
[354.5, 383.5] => 2.09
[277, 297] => 0.63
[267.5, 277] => 0.42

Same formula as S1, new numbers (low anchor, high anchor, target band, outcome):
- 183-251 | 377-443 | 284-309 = 0.5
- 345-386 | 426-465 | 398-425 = -2.1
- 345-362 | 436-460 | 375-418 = -1.2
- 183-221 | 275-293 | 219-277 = -0.6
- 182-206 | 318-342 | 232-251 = 0.4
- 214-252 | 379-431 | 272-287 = 0.8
